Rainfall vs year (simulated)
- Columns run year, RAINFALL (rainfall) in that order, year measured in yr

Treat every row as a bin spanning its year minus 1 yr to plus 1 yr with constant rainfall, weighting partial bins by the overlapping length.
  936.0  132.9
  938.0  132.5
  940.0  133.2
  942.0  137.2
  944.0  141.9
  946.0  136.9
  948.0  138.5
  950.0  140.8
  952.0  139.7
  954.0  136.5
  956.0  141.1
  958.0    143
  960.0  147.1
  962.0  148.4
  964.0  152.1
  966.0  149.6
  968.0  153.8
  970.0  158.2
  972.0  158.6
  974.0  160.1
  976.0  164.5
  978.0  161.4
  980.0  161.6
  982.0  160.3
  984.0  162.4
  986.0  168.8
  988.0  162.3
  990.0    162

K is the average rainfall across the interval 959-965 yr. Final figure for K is 149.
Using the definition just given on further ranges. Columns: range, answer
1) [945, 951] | 139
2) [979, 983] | 161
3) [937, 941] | 133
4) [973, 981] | 162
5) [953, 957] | 139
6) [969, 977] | 160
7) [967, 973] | 157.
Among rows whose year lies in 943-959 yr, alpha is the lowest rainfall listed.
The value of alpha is 136.5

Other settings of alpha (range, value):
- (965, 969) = 149.6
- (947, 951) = 138.5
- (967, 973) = 153.8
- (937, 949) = 132.5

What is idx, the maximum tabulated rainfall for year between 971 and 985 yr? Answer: 164.5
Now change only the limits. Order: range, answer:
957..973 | 158.6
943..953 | 141.9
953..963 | 148.4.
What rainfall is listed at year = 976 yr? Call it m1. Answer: 164.5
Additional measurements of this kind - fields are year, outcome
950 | 140.8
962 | 148.4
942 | 137.2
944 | 141.9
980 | 161.6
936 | 132.9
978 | 161.4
